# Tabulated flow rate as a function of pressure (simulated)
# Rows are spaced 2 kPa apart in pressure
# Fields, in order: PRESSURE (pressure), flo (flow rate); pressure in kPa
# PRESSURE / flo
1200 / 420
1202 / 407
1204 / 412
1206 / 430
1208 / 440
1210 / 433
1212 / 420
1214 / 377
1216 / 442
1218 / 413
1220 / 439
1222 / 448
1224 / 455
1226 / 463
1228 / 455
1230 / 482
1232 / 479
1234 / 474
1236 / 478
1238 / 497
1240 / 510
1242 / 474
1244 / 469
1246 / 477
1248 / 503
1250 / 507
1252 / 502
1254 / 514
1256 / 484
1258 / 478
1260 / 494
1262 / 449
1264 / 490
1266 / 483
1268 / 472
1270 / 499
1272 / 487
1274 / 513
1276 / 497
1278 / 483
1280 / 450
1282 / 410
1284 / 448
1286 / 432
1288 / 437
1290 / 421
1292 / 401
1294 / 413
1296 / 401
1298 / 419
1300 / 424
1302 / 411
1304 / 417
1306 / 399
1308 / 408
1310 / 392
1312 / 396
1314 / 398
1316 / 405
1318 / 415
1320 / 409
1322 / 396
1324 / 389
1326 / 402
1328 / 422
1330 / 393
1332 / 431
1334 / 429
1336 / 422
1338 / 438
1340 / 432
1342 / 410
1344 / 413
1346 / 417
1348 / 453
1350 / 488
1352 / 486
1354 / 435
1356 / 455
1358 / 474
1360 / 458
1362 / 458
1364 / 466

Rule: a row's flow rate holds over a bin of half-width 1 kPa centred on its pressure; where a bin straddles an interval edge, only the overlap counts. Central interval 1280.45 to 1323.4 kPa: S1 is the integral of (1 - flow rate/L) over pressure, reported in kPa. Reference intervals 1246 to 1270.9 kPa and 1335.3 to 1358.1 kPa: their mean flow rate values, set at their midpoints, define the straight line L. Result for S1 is 4.97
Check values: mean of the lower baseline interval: 489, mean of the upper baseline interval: 443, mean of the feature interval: 412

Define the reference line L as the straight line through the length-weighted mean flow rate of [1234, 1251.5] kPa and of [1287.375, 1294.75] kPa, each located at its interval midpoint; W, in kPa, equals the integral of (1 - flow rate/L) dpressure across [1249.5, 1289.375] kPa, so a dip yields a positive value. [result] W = -2.3 kPa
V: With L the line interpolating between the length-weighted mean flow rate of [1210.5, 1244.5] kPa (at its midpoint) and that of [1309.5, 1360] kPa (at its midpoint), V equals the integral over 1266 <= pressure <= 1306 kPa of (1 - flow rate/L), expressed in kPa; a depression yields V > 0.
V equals -0.4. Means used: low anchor 457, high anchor 425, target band 444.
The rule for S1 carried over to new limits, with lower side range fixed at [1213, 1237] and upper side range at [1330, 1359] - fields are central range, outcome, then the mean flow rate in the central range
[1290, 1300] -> 0.74 kPa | 411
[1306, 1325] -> 1.79 kPa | 401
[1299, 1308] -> 0.64 kPa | 412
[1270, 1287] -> -0.81 kPa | 467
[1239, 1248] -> -0.72 kPa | 485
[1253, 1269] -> -1.28 kPa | 483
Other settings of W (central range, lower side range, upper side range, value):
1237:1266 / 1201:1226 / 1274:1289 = -3.0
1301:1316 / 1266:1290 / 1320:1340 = 1.1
